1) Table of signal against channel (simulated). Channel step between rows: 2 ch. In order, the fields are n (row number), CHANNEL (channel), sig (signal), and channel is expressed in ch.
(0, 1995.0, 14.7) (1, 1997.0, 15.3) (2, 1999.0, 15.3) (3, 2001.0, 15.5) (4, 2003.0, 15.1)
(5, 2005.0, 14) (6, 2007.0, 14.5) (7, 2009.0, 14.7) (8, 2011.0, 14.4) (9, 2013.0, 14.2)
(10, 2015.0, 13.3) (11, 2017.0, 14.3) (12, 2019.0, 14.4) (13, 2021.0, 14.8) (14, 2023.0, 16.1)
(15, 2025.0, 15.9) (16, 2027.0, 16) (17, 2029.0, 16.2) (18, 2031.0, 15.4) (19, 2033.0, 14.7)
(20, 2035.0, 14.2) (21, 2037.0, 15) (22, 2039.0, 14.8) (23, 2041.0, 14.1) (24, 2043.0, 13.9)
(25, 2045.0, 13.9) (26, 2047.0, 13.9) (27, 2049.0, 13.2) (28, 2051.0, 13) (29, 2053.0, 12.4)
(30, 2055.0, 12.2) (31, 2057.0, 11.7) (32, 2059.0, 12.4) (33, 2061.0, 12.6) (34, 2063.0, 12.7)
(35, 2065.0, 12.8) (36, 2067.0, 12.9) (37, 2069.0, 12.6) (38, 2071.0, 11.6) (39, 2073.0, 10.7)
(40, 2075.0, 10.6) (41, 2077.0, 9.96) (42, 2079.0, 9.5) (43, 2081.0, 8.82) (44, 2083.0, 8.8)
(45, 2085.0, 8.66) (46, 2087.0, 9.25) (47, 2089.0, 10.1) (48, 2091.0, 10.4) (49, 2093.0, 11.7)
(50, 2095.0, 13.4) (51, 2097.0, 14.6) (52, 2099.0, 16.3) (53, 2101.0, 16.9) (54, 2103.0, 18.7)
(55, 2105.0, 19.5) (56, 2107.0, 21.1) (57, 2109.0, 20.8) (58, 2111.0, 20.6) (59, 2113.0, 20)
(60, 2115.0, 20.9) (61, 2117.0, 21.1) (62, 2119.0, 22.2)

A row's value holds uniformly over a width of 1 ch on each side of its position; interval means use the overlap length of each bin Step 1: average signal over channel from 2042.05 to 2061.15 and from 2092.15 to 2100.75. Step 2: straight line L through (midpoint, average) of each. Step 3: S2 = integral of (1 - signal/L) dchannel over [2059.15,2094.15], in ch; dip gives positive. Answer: 7.2 ch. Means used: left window 12.9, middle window 10.9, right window 14.3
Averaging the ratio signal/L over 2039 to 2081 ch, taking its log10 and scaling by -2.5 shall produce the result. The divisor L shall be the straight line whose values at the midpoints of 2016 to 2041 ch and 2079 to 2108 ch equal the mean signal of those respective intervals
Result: 0.16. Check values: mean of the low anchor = 15.1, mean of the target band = 12.3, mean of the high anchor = 13.3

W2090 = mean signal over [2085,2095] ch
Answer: 10.5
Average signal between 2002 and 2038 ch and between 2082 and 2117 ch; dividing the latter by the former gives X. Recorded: 1.0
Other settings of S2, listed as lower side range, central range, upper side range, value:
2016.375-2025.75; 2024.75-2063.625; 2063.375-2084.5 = -1.8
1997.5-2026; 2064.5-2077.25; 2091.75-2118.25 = 3.9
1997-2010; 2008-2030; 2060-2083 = -1.4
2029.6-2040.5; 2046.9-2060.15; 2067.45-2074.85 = 0.6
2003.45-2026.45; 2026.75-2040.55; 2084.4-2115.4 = -0.2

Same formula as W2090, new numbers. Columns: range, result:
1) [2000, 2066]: 14.1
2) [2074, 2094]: 9.78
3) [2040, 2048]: 14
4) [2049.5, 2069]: 12.5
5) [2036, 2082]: 12.4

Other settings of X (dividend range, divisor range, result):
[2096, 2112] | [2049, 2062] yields 1.49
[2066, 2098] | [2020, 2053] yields 0.74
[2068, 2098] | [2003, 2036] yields 0.72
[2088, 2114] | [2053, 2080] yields 1.40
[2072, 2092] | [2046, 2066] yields 0.76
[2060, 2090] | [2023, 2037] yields 0.70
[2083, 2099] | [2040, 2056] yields 0.85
